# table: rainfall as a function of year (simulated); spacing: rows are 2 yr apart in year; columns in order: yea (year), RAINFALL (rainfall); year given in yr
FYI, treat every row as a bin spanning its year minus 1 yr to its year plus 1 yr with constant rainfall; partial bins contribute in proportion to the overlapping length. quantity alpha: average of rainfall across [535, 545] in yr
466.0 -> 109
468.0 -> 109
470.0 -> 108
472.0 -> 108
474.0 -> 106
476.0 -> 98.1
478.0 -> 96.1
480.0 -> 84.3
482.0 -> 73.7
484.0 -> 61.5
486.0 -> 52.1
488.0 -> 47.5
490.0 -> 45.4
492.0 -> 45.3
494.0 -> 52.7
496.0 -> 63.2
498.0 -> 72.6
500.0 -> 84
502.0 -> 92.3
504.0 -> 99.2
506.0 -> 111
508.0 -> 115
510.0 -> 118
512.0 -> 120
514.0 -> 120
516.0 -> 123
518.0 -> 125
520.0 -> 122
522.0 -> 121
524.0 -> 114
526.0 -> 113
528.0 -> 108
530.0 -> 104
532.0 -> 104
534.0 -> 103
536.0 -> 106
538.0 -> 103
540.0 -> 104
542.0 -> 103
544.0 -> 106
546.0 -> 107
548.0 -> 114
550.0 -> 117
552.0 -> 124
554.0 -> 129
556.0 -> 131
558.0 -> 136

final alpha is 104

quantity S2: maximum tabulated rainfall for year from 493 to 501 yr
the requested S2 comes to 84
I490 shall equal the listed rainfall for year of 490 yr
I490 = 45.4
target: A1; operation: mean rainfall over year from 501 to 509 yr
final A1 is 104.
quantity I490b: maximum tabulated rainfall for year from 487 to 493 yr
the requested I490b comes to 47.5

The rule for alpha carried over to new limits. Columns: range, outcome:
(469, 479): 103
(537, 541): 104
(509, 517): 120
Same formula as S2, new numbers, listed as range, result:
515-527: 125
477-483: 96.1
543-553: 124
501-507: 111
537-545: 106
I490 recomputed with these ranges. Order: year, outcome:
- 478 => 96.1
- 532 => 104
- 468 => 109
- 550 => 117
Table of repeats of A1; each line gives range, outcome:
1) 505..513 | 116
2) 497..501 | 78.3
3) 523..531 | 110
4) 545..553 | 116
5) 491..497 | 53.7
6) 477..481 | 90.2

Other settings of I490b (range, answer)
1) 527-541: 108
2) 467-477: 109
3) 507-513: 120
